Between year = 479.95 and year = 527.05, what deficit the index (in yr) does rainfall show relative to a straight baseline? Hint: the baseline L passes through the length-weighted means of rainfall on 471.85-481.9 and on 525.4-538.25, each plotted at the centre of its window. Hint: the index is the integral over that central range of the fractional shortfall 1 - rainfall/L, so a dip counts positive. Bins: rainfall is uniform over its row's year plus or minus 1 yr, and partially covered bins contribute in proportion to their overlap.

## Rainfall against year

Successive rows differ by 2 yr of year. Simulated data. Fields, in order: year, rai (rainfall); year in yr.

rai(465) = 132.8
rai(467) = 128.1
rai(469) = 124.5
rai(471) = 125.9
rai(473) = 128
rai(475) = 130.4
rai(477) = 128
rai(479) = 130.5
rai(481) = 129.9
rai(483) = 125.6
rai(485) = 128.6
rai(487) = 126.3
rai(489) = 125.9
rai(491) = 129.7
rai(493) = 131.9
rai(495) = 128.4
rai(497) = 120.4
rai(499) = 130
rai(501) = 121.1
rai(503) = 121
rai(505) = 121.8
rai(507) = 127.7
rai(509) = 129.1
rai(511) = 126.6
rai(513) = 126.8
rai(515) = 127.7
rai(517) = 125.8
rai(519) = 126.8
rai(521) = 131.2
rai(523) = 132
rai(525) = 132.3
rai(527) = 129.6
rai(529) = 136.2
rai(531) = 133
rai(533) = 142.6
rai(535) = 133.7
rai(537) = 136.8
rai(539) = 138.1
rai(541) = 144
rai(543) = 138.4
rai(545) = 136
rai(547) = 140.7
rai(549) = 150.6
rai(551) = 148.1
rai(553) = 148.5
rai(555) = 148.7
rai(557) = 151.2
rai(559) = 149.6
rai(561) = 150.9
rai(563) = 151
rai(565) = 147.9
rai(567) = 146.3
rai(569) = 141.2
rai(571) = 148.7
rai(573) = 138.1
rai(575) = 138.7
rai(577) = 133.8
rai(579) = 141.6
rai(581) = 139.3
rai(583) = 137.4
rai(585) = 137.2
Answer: 1.7 yr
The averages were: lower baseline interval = 129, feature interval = 127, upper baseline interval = 135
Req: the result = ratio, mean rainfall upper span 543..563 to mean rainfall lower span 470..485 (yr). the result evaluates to 1.1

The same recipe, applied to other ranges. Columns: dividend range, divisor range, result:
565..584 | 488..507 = 1.12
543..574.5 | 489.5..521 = 1.16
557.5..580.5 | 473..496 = 1.12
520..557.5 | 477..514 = 1.10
